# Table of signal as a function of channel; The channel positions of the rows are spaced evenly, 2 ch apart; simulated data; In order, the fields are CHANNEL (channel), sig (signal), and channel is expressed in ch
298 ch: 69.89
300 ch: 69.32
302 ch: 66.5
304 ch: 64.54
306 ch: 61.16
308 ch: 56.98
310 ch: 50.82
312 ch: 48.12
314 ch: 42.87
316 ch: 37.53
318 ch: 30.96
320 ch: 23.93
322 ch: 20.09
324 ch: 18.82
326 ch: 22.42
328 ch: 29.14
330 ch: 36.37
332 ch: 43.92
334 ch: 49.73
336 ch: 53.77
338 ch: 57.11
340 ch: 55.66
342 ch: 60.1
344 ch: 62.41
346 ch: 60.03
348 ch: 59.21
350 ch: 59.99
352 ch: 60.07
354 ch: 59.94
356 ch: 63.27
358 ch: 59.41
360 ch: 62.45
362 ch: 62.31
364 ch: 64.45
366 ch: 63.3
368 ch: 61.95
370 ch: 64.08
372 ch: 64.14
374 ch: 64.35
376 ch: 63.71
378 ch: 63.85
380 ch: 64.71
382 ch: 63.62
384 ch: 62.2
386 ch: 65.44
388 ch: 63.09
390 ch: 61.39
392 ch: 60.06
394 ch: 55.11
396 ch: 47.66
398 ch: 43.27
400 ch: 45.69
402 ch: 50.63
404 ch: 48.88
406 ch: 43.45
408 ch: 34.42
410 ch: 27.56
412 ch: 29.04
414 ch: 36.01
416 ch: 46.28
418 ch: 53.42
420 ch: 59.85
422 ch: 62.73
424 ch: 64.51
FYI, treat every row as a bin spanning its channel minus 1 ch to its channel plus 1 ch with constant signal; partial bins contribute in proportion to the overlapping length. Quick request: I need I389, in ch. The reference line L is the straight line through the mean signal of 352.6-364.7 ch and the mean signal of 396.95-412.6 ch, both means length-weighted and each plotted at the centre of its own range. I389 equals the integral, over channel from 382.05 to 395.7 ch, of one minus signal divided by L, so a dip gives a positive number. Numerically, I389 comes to -3.6 ch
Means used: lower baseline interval 61.8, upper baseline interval 40.7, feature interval 60.7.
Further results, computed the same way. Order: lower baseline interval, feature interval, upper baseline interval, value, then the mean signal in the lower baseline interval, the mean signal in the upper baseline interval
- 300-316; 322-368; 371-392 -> 5.7 ch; 55.6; 63.5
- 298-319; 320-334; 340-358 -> 6.7 ch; 53.7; 60.3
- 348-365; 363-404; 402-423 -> -4.7 ch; 61.4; 44.5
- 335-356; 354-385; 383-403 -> -3.2 ch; 59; 55.5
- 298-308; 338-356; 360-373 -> 1.2 ch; 65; 63.3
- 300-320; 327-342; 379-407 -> 1.3 ch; 50.6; 55.4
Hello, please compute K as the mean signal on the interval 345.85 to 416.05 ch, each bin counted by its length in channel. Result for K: 55.8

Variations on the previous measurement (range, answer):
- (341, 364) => 61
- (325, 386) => 57.4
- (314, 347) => 41.4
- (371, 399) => 60.2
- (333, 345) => 56.5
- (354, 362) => 61.6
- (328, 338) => 45.4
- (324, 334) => 33.2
